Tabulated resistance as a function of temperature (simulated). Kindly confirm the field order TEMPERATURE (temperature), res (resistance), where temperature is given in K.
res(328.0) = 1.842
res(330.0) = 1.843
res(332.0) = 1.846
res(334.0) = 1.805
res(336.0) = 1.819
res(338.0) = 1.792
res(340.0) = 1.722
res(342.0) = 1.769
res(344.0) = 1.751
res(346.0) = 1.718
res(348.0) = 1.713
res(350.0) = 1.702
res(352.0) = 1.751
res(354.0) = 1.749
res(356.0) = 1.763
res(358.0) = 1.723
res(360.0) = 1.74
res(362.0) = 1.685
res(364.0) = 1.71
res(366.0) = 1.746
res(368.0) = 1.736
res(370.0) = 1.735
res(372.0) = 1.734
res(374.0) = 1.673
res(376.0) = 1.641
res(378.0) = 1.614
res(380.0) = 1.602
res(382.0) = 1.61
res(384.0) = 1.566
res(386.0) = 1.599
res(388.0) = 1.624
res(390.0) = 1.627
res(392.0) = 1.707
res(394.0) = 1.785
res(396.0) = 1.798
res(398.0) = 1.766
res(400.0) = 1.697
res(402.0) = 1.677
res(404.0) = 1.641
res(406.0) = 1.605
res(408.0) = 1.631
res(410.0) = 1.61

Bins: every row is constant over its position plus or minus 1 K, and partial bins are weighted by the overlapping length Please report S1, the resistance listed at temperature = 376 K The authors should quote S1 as 1.641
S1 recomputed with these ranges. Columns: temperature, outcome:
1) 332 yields 1.846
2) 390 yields 1.627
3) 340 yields 1.722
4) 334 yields 1.805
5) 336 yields 1.819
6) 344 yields 1.751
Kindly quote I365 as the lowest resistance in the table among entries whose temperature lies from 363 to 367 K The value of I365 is 1.71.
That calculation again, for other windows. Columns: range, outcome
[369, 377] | 1.641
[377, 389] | 1.566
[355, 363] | 1.685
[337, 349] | 1.713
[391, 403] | 1.677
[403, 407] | 1.605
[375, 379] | 1.614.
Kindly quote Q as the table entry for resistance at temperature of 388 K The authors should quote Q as 1.624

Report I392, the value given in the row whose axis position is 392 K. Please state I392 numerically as 1.707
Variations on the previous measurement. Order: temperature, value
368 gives 1.736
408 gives 1.631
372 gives 1.734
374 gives 1.673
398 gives 1.766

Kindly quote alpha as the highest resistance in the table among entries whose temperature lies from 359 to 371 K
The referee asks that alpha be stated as 1.746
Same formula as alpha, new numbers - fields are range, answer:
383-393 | 1.707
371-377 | 1.734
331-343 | 1.846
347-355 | 1.751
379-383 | 1.61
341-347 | 1.769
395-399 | 1.798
